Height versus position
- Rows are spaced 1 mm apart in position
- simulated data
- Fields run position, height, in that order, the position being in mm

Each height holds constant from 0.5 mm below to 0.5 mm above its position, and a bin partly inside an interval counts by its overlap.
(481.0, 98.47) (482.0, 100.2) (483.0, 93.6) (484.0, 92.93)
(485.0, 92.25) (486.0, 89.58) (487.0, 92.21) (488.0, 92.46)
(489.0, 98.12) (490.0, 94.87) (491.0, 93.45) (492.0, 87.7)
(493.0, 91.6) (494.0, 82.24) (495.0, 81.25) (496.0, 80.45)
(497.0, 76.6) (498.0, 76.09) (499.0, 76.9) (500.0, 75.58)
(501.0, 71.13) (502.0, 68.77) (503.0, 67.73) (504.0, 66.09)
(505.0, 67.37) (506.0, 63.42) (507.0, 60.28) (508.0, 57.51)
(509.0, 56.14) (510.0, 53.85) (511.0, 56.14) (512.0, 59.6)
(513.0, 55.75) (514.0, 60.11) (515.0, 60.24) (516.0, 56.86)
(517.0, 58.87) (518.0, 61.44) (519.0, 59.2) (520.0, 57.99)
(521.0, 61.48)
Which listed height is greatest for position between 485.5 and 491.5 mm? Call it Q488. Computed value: 98.12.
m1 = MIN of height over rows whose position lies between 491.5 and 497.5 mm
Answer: 76.6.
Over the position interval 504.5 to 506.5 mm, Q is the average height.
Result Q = 65.4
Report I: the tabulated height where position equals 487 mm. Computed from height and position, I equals 92.21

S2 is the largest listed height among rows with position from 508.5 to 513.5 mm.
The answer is 59.6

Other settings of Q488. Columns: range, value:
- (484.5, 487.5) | 92.25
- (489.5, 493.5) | 94.87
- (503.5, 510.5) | 67.37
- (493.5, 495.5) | 82.24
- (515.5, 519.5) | 61.44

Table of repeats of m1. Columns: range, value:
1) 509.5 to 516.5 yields 53.85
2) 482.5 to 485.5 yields 92.25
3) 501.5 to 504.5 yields 66.09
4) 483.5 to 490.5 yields 89.58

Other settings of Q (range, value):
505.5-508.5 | 60.4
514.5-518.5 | 59.4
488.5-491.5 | 95.5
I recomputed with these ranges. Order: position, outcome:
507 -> 60.28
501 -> 71.13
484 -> 92.93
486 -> 89.58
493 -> 91.6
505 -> 67.37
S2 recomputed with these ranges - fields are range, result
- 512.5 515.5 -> 60.24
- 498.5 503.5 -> 76.9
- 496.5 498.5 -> 76.6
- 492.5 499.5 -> 91.6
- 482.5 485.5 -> 93.6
